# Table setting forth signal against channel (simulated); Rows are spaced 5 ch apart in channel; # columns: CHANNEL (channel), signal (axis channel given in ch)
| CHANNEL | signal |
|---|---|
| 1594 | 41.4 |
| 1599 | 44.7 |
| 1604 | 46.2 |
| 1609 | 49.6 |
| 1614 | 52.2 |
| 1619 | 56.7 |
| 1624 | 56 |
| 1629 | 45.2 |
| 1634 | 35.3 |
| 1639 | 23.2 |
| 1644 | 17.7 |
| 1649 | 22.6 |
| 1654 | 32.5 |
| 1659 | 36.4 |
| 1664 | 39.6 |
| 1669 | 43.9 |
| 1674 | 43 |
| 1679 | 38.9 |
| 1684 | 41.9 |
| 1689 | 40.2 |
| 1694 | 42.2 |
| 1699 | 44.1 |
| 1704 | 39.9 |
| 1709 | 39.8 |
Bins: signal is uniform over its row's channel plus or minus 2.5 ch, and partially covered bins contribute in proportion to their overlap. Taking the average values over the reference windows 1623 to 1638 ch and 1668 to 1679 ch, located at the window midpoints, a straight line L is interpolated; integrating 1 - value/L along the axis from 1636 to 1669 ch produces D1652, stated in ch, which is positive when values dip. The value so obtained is 9.66 ch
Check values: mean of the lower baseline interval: 42.2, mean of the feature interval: 29.9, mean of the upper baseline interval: 42.4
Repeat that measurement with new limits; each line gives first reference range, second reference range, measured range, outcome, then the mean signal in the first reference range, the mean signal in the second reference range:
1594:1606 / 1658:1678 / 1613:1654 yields 5.0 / 44.6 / 40.9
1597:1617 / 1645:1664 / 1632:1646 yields 4.4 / 48.5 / 30.7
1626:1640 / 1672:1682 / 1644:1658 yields 4.3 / 36.5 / 40.9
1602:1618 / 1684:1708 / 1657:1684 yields 2.1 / 50.1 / 41.5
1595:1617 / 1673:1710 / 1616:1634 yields -1.4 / 47.9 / 41.2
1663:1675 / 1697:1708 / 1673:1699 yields 0.4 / 42.4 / 41.6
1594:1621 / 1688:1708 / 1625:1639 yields 2.4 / 49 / 41.6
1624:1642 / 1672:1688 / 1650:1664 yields 1.8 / 37.1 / 41.1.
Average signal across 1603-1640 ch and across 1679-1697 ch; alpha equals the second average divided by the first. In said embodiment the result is 0.9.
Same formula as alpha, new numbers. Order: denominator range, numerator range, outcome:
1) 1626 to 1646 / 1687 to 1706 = 1.33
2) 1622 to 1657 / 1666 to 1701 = 1.27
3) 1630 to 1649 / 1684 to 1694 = 1.55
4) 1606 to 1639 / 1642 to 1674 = 0.70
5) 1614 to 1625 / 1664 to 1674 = 0.77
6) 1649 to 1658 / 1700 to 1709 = 1.33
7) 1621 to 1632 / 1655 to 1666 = 0.74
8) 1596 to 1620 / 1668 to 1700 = 0.85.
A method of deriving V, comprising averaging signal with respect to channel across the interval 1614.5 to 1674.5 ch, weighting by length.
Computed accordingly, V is 38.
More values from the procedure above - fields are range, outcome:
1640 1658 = 25.2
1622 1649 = 33.9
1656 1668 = 38.5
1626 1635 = 41.9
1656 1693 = 40.5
